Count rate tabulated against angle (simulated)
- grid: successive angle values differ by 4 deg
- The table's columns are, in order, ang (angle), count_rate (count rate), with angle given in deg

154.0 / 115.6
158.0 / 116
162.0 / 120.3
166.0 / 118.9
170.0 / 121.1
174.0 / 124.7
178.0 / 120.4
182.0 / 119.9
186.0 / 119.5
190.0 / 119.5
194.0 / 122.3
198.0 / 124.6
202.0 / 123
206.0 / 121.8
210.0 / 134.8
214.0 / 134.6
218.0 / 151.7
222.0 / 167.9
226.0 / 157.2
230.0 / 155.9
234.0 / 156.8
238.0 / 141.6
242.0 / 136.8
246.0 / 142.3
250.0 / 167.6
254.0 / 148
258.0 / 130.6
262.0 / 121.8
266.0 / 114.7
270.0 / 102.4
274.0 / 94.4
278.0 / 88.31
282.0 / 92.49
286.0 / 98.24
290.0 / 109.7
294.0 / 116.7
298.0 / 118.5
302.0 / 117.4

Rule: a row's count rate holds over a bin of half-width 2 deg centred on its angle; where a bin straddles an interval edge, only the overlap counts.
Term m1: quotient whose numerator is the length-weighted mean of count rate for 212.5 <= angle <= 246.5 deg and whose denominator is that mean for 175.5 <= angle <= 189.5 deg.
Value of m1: 1.25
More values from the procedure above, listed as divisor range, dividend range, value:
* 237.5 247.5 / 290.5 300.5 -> 0.83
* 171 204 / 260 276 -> 0.89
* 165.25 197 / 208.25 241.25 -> 1.24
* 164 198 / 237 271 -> 1.11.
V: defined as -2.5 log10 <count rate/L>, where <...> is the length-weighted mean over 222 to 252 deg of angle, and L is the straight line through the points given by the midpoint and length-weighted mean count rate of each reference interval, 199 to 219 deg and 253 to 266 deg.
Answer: -0.167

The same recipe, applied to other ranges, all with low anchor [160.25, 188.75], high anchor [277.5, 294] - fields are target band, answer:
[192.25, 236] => -0.24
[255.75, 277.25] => -0.08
